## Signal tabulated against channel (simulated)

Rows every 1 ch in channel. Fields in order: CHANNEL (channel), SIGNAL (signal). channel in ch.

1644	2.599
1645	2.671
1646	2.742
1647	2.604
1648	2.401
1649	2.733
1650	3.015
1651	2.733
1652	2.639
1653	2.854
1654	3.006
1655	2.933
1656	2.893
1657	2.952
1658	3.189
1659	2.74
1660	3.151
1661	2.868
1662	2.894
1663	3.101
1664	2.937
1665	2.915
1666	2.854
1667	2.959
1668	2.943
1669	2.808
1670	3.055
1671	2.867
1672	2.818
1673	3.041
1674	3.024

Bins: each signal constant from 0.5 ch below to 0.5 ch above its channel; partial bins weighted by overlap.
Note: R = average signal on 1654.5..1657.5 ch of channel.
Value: 2.93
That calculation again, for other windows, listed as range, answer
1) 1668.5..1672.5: 2.89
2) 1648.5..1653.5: 2.79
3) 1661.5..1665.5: 2.96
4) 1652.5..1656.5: 2.92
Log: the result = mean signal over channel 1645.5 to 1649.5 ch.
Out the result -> 2.62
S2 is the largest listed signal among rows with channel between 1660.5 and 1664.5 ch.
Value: 3.101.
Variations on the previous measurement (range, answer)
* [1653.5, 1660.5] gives 3.189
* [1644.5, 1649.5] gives 2.742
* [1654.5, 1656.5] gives 2.933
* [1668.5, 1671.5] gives 3.055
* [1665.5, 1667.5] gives 2.959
